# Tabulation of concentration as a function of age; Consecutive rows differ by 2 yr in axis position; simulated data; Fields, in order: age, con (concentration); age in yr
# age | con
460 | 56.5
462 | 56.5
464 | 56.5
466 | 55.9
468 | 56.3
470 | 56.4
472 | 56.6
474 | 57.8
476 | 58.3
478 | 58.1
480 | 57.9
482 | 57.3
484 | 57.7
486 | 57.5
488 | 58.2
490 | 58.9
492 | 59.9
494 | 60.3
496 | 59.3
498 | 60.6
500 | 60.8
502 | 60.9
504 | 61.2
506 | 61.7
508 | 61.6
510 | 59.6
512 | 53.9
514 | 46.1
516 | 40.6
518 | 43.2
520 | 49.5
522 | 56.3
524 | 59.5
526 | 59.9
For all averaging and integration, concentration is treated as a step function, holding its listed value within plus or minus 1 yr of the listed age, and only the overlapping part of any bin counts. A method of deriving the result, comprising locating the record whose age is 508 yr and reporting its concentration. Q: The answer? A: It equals 61.6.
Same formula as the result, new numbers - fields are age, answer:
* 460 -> 56.5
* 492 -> 59.9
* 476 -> 58.3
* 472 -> 56.6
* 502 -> 60.9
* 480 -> 57.9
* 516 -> 40.6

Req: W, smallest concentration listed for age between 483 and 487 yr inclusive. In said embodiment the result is 57.5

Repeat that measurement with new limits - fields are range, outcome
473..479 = 57.8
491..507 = 59.3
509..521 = 40.6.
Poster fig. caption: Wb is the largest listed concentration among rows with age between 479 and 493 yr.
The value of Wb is 59.9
